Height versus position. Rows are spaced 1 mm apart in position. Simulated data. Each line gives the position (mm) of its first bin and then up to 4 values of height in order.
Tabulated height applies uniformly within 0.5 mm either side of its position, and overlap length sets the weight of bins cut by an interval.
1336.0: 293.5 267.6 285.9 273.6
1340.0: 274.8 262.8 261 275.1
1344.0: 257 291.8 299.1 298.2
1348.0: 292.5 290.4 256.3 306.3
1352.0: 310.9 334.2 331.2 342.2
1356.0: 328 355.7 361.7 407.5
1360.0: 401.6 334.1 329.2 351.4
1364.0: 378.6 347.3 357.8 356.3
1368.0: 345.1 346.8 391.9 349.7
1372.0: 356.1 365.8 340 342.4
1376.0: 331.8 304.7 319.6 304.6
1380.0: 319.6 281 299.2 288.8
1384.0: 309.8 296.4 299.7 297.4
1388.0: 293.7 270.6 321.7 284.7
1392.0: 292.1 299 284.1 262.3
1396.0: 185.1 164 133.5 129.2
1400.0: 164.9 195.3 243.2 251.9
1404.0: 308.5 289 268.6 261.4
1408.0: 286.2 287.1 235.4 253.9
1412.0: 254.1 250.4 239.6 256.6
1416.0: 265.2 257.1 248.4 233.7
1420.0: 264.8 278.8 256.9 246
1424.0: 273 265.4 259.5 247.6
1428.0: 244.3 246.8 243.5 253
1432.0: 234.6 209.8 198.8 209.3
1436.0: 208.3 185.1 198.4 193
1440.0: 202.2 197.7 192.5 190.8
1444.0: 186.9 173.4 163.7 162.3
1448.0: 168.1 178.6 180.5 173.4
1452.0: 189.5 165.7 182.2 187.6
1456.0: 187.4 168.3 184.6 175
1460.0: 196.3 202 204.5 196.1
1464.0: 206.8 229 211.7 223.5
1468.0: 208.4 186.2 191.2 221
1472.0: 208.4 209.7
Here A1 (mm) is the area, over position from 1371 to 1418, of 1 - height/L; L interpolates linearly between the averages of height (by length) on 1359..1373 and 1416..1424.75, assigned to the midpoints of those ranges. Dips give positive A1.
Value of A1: 5.14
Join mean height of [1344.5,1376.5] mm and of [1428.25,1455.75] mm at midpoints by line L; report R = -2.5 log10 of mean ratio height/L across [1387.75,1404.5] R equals 0.16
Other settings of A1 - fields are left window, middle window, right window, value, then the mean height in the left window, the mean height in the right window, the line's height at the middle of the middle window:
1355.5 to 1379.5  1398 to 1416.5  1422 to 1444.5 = 1.9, 350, 223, 273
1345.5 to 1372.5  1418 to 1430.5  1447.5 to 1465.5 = -0.9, 339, 188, 238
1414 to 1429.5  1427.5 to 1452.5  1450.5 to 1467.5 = 2.9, 256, 193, 225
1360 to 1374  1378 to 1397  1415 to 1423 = 1.9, 356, 257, 317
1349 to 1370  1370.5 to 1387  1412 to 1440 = -0.2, 344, 239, 314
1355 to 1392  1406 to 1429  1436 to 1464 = -1.0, 332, 185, 248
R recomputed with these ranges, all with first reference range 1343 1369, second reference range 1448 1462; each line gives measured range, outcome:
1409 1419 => -0.037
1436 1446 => 0.071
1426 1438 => -0.042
